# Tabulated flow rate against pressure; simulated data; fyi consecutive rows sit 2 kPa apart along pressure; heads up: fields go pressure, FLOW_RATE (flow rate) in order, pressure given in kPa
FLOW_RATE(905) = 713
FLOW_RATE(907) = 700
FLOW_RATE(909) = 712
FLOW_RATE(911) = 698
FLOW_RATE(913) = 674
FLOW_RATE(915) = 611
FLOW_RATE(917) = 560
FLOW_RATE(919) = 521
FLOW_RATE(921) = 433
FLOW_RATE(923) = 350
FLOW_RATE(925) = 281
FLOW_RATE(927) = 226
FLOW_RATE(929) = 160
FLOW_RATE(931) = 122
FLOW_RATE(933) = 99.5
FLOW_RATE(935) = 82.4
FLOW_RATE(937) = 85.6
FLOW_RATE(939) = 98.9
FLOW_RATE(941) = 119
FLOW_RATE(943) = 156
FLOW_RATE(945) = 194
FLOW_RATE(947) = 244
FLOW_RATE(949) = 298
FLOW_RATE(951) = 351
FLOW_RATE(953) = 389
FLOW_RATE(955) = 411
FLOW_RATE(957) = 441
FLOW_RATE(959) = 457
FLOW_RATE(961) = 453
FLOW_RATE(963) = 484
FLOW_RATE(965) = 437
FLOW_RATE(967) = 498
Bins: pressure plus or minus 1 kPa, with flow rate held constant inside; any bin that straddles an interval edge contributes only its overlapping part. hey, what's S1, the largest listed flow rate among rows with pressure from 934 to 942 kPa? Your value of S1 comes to 119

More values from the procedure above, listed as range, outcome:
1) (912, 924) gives 674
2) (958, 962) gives 457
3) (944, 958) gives 441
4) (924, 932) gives 281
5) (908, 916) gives 712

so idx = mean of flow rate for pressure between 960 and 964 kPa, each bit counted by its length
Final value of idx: 468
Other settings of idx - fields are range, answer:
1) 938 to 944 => 125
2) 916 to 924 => 466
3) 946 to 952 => 298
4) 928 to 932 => 141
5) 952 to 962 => 430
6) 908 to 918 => 651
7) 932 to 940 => 91.6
